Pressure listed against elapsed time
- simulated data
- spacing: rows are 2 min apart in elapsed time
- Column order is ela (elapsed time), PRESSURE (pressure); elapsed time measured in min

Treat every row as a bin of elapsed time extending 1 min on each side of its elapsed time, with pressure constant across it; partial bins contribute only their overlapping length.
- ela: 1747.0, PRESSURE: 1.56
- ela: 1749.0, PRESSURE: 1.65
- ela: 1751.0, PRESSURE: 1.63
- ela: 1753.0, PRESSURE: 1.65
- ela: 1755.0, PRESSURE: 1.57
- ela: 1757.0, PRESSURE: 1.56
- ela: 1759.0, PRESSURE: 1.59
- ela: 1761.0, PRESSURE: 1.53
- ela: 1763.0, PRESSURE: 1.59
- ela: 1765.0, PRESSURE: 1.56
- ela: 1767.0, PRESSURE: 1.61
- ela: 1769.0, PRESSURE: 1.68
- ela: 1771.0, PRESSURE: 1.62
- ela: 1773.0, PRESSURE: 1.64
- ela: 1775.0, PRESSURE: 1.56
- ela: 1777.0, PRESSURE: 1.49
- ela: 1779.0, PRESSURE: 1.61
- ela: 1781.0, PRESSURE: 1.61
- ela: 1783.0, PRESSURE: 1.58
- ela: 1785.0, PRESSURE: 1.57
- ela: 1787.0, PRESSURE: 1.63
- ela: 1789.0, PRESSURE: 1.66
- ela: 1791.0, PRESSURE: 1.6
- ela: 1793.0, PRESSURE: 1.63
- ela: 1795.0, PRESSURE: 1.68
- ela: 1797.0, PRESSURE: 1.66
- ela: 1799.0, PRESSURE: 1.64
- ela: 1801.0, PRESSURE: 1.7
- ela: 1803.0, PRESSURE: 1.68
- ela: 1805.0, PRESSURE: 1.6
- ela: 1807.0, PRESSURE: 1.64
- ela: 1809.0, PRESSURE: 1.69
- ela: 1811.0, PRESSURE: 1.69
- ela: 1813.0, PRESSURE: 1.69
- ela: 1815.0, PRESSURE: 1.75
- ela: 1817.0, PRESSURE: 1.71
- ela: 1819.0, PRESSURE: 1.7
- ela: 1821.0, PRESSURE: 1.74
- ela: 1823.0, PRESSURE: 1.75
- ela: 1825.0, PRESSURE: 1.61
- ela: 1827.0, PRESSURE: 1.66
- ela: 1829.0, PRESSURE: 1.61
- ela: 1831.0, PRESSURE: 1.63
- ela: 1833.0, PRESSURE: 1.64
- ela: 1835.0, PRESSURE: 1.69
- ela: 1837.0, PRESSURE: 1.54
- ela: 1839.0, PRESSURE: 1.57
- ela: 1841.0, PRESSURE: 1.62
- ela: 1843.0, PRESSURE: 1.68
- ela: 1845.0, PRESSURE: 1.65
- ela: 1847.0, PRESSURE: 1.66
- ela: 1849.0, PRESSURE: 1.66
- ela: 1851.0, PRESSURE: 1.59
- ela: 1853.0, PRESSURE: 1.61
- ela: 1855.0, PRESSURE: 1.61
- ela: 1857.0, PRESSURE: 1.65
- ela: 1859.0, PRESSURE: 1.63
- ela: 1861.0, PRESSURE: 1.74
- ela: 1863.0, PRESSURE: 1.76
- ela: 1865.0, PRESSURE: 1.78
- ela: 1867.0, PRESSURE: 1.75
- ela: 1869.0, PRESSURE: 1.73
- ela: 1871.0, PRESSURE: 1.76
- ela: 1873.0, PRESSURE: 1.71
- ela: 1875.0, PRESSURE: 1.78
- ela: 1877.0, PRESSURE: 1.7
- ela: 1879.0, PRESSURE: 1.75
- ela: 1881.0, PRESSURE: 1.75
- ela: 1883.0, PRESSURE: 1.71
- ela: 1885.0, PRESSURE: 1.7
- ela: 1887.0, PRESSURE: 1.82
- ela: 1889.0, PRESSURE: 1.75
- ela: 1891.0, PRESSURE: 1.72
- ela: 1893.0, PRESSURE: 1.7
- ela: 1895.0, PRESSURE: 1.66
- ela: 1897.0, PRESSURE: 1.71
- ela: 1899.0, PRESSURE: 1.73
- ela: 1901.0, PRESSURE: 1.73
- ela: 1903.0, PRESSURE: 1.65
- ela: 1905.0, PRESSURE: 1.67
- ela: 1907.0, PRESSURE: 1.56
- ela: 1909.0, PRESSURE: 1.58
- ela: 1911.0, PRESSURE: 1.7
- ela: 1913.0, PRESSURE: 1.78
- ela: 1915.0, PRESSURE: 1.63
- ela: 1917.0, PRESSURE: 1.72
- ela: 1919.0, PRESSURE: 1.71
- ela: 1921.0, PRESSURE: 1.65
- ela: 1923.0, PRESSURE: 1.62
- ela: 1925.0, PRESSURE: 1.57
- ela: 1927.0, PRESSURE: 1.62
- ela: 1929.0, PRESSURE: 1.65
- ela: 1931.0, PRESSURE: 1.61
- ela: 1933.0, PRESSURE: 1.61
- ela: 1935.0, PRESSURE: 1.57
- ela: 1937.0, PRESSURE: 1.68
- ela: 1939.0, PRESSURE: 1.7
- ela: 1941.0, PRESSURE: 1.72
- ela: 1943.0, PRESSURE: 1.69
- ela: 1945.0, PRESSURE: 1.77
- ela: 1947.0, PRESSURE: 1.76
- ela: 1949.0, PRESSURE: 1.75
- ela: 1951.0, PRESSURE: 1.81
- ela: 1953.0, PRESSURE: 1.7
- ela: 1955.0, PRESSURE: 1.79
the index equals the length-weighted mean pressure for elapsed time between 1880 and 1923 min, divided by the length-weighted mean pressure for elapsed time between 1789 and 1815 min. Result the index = 1.02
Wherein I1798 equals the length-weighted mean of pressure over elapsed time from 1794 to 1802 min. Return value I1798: 1.67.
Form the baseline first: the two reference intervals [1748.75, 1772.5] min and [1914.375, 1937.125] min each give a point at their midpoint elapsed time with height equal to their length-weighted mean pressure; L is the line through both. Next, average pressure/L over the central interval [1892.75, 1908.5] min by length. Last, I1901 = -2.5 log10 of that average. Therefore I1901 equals -0.03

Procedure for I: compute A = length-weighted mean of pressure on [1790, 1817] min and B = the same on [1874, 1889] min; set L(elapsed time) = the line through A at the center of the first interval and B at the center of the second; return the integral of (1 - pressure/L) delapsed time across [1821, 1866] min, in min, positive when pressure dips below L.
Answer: 1.40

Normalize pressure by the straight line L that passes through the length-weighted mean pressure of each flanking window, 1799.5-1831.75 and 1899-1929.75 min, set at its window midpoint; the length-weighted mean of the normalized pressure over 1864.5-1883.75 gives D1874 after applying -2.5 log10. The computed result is -0.05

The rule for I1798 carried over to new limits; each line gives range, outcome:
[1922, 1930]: 1.62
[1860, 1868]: 1.76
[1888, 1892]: 1.73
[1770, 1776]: 1.61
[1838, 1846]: 1.63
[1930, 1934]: 1.61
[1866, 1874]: 1.74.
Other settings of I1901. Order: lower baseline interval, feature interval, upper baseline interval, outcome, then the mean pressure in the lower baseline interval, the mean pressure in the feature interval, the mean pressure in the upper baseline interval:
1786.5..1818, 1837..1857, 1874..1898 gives 0.05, 1.67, 1.62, 1.73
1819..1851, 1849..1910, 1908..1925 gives -0.03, 1.65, 1.7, 1.67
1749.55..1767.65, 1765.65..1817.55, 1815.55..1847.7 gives -0.01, 1.59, 1.64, 1.66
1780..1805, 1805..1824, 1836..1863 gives -0.04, 1.64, 1.7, 1.64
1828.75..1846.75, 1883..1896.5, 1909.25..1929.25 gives -0.05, 1.63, 1.72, 1.66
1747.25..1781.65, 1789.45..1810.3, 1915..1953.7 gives -0.03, 1.6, 1.65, 1.68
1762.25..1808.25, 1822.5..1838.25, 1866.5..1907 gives 0.02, 1.62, 1.64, 1.72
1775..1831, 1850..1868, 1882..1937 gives -0.01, 1.65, 1.68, 1.67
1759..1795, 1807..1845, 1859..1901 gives 0.00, 1.6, 1.66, 1.73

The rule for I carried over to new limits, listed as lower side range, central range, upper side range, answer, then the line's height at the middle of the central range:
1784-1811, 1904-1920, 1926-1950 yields 0.0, 1.67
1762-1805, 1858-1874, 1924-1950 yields -0.8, 1.65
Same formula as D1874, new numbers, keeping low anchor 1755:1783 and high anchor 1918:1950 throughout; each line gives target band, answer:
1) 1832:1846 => 0.00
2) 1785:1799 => -0.03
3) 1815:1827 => -0.06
